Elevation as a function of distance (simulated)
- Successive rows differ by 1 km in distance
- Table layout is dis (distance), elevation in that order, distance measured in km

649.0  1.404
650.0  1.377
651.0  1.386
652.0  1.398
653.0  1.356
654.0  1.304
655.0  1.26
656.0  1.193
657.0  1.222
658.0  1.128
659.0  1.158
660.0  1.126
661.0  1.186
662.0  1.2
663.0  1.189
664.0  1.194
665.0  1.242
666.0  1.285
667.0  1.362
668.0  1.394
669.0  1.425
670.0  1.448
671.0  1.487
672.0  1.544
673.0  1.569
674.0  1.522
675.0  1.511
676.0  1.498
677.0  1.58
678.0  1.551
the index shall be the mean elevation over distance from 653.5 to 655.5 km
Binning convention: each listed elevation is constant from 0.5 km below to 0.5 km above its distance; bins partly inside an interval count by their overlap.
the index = 1.28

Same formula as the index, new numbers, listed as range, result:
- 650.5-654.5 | 1.36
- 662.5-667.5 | 1.25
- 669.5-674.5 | 1.51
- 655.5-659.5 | 1.18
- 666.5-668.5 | 1.38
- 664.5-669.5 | 1.34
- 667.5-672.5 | 1.46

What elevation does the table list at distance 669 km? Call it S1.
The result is 1.425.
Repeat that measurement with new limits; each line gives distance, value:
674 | 1.522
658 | 1.128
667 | 1.362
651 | 1.386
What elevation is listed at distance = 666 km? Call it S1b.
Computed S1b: 1.285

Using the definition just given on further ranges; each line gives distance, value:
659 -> 1.158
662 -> 1.2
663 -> 1.189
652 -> 1.398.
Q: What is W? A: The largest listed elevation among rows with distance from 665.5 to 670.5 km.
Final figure 1.448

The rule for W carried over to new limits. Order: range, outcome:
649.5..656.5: 1.398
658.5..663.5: 1.2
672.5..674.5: 1.569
